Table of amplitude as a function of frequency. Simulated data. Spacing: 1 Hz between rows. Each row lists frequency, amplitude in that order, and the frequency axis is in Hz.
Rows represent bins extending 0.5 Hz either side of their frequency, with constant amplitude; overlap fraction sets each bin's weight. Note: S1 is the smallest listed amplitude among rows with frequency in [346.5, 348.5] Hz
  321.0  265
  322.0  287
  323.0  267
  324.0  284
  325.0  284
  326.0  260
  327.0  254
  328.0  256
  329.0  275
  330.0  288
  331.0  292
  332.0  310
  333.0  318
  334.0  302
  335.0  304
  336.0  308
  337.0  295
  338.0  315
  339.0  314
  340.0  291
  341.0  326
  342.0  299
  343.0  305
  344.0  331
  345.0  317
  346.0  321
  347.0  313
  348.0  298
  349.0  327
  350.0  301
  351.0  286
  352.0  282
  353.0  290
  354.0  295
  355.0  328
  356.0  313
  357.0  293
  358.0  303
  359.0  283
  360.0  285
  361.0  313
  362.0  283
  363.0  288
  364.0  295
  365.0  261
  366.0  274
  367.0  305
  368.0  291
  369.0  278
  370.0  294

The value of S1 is 298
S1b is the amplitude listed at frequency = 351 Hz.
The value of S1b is 286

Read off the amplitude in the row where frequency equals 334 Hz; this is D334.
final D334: 302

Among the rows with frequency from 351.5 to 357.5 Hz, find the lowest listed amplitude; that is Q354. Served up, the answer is 282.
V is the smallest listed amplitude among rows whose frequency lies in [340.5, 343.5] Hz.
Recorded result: 299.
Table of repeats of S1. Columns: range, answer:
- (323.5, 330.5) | 254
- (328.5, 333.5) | 275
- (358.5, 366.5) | 261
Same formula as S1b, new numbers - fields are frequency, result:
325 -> 284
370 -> 294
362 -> 283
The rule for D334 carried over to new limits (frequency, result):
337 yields 295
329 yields 275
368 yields 291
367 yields 305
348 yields 298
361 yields 313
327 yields 254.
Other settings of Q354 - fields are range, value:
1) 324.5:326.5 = 260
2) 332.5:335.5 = 302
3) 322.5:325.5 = 267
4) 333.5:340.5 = 291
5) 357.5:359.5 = 283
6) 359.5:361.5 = 285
